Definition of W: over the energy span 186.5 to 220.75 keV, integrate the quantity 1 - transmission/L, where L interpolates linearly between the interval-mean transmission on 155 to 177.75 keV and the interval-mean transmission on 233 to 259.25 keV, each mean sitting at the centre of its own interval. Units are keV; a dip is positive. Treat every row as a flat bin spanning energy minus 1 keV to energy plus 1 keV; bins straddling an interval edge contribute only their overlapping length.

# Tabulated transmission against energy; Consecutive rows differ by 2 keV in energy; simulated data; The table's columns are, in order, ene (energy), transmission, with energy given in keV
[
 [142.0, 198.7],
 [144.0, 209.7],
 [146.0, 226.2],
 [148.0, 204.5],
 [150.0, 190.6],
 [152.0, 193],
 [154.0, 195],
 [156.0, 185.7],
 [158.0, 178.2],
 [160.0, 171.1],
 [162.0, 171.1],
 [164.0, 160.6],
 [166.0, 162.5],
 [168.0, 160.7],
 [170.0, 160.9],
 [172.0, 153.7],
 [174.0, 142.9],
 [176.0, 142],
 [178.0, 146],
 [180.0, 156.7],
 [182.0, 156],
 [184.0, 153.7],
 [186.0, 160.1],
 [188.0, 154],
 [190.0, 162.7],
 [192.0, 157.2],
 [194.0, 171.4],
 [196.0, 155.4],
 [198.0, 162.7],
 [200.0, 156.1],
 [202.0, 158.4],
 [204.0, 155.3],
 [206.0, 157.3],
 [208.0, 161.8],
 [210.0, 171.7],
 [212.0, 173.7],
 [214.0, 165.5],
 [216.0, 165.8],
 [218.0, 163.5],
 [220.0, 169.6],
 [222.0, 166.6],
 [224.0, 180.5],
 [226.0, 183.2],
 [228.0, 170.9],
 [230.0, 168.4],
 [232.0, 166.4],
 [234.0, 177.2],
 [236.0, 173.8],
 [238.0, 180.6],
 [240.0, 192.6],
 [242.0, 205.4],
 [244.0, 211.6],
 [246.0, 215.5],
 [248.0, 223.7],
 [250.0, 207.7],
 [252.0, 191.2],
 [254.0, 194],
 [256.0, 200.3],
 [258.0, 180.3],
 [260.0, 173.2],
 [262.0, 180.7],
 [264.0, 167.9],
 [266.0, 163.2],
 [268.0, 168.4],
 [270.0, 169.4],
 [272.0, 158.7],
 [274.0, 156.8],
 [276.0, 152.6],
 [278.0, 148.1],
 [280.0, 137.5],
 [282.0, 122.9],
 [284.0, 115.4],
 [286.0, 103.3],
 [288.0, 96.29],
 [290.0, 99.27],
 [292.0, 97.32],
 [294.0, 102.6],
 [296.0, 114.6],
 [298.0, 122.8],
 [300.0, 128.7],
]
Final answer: 3.0 keV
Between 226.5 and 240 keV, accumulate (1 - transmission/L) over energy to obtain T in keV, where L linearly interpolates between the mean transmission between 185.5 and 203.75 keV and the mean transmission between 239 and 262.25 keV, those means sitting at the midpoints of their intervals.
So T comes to 0.9 keV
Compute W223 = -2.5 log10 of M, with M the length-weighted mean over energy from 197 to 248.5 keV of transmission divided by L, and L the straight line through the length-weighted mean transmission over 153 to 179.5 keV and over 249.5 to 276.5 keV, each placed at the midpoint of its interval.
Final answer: -0.03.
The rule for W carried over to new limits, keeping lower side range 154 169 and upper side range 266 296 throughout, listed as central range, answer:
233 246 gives -4.21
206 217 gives -0.86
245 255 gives -4.57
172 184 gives 1.19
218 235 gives -2.58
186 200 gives 0.07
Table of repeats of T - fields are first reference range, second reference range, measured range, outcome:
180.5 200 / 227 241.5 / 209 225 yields 0.0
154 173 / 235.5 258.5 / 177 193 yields 1.9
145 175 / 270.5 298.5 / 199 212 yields -0.3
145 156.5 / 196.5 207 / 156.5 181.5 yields 3.5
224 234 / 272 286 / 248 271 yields -4.7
